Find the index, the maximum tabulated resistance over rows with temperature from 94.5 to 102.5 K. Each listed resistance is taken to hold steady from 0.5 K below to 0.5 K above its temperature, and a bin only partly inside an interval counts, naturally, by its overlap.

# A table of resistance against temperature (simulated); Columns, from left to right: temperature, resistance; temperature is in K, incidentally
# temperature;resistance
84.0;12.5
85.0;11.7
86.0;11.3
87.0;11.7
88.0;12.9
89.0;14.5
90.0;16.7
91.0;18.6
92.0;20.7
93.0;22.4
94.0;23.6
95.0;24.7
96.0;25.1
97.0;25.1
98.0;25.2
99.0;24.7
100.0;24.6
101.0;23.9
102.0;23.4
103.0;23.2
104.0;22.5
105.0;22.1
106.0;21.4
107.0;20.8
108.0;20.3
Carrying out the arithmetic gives 25.2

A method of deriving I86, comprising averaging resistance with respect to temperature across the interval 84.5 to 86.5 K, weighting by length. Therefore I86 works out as 11.5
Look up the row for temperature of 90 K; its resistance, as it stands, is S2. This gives 16.7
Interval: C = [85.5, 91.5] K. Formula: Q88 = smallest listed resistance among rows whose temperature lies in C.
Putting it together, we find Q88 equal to 11.3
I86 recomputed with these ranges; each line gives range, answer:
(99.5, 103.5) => 23.8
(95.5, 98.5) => 25.1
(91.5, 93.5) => 21.5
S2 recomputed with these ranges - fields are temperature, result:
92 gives 20.7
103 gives 23.2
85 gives 11.7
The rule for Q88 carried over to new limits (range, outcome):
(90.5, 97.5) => 18.6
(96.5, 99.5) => 24.7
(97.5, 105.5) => 22.1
